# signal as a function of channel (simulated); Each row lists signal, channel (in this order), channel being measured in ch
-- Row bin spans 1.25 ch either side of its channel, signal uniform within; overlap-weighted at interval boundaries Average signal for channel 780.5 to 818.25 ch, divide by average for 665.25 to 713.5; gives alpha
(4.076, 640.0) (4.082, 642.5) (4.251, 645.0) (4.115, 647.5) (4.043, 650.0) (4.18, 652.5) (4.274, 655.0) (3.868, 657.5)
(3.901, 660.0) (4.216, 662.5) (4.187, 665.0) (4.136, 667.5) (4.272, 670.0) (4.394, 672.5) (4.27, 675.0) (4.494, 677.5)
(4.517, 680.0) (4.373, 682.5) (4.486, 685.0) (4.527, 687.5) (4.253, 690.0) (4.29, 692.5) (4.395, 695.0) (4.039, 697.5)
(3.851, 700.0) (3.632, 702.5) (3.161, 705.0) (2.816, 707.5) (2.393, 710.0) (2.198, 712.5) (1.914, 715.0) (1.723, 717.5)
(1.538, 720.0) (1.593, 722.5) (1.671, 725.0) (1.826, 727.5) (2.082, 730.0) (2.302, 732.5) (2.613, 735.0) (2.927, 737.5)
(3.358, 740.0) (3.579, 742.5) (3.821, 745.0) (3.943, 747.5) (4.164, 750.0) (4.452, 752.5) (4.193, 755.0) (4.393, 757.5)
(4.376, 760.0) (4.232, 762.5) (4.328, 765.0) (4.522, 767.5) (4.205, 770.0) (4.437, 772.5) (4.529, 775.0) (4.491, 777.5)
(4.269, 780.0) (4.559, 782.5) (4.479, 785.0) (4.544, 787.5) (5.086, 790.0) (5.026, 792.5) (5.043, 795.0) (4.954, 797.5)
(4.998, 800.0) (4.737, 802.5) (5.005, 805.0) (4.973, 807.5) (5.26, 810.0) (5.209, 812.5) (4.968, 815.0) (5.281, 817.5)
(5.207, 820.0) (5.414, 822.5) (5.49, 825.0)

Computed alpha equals 1.25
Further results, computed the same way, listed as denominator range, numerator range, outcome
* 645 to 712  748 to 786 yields 1.08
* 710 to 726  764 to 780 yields 2.42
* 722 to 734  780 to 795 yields 2.45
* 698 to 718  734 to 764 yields 1.38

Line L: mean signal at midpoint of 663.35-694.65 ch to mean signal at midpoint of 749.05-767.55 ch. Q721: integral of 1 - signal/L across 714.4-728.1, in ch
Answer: 8.3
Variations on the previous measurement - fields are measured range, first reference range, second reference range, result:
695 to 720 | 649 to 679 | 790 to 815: 8.84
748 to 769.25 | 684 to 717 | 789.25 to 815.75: 0.22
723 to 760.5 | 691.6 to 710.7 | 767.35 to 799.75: 8.04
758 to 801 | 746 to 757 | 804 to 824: 0.43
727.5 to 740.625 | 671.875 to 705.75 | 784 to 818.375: 5.73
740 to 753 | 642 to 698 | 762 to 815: 1.86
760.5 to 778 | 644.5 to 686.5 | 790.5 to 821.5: 1.65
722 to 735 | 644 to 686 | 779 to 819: 7.34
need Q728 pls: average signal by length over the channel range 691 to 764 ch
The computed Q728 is 3.16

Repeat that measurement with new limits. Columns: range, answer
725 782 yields 3.74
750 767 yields 4.33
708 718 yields 2.14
